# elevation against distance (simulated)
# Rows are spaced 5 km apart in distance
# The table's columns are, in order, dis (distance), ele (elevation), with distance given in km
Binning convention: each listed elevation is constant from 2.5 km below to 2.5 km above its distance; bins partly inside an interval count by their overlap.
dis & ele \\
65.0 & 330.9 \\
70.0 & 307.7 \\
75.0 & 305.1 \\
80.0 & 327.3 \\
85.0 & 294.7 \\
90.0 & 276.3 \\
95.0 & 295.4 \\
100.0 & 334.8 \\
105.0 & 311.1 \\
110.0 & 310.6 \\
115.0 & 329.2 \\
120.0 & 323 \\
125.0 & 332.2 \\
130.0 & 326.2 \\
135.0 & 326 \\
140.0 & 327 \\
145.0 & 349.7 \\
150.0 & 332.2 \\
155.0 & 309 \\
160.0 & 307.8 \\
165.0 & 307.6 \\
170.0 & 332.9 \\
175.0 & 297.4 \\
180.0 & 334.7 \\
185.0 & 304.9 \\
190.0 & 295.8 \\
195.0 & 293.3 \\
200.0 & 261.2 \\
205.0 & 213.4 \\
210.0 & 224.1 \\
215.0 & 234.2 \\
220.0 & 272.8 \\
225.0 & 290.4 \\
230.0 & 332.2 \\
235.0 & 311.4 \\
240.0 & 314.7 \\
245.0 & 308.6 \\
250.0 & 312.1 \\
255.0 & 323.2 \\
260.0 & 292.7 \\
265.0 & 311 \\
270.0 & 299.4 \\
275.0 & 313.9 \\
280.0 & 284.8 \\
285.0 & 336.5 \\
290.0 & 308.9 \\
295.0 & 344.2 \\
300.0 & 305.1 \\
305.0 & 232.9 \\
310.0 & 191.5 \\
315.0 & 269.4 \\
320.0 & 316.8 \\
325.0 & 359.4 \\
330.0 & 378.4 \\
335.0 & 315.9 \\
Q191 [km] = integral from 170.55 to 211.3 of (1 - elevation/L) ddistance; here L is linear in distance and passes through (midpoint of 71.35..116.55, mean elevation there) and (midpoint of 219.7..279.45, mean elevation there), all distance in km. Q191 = 3.4 km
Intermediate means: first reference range 309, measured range 282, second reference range 307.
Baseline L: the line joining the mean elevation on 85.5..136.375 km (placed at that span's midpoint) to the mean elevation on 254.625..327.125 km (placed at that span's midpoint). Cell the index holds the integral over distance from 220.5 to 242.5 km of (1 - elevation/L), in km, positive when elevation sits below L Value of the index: -0.34 km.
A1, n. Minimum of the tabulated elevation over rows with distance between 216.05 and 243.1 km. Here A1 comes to 272.8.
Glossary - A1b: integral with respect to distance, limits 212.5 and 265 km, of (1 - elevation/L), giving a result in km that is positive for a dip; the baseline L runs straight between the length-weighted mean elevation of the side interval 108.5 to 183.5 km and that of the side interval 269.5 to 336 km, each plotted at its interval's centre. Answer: 1.99 km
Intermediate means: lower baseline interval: 323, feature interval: 300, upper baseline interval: 304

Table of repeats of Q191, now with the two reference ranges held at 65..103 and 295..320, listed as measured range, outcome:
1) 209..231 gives 1.0 km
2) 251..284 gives -3.9 km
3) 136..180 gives -4.1 km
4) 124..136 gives -1.2 km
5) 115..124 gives -0.8 km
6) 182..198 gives -0.6 km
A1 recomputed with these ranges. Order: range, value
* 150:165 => 307.6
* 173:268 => 213.4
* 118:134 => 323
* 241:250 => 308.6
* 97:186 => 297.4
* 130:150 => 326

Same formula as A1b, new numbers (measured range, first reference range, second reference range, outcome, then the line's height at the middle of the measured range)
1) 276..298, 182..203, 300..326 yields -3.4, 276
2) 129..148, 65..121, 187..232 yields -2.5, 294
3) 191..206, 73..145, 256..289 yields 2.3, 312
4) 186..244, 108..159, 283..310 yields 5.9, 310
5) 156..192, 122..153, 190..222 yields -2.8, 290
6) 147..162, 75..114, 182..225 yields -1.8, 284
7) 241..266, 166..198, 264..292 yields -0.1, 309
